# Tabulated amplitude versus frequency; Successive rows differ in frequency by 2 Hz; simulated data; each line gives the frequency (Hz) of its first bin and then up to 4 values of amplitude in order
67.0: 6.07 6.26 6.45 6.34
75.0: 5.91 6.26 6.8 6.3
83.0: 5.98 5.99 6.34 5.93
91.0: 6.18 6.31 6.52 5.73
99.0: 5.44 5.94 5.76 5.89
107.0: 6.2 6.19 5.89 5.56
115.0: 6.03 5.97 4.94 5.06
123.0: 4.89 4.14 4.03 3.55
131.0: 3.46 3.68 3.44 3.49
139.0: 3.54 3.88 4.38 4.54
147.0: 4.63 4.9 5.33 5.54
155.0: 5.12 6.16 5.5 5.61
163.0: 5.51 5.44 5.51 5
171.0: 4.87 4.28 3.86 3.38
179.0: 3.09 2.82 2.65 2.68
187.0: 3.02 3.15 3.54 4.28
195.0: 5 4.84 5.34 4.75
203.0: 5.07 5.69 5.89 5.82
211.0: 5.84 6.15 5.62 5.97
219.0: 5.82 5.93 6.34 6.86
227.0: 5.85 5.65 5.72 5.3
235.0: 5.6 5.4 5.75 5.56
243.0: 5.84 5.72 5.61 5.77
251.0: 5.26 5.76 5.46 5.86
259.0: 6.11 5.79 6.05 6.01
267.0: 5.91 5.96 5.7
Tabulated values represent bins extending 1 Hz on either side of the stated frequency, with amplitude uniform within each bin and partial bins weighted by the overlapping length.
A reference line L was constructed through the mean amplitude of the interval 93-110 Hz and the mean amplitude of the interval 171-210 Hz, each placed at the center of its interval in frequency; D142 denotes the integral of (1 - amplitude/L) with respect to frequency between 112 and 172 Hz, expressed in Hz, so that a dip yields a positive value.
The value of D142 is 3.9 Hz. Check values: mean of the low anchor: 5.98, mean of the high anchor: 4.18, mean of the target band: 4.79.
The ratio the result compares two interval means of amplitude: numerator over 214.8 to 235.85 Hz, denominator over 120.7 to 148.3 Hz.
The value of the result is 1.46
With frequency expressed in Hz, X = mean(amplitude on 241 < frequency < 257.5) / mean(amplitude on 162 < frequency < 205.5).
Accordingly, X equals 1.33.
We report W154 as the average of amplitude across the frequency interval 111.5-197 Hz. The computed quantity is 4.43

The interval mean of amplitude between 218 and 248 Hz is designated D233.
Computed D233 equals 5.8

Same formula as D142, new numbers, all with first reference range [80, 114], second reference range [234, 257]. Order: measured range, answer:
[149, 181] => 5.2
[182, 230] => 5.4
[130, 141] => 4.4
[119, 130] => 2.9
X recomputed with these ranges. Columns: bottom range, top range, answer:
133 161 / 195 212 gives 1.16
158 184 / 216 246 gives 1.32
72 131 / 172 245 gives 0.87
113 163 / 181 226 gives 1.06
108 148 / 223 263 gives 1.26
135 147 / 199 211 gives 1.37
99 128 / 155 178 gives 0.92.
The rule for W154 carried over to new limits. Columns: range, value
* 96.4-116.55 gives 5.87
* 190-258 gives 5.55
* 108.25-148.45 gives 4.56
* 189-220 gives 5.24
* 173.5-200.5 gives 3.7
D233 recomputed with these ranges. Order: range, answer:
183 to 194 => 3.27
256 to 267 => 5.96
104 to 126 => 5.52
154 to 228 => 4.93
